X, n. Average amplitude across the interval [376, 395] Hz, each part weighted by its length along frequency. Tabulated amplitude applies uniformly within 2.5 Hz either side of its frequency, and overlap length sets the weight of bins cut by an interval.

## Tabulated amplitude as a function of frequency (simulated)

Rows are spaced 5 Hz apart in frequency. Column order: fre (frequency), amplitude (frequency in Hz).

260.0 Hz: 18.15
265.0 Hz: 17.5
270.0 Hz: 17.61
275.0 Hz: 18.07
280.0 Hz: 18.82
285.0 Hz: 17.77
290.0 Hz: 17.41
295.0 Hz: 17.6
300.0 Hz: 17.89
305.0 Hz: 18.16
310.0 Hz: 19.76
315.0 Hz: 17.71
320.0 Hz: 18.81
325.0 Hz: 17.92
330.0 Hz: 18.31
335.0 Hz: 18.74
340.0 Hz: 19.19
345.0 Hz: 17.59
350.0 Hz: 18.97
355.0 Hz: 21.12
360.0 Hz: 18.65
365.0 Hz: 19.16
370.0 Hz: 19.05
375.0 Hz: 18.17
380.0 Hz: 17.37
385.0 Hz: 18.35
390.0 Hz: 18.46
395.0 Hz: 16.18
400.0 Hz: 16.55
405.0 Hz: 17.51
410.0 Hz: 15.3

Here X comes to 17.8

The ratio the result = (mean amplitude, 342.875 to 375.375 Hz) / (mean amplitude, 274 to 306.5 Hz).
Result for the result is 1.1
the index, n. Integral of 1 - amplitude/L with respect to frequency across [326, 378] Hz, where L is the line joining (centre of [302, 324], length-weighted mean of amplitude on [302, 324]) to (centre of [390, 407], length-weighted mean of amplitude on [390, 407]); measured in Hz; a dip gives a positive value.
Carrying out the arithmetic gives -3.0 Hz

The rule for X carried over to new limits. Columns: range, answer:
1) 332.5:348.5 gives 18.5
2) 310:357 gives 18.7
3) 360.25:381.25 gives 18.5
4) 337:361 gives 19.1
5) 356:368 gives 19.2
